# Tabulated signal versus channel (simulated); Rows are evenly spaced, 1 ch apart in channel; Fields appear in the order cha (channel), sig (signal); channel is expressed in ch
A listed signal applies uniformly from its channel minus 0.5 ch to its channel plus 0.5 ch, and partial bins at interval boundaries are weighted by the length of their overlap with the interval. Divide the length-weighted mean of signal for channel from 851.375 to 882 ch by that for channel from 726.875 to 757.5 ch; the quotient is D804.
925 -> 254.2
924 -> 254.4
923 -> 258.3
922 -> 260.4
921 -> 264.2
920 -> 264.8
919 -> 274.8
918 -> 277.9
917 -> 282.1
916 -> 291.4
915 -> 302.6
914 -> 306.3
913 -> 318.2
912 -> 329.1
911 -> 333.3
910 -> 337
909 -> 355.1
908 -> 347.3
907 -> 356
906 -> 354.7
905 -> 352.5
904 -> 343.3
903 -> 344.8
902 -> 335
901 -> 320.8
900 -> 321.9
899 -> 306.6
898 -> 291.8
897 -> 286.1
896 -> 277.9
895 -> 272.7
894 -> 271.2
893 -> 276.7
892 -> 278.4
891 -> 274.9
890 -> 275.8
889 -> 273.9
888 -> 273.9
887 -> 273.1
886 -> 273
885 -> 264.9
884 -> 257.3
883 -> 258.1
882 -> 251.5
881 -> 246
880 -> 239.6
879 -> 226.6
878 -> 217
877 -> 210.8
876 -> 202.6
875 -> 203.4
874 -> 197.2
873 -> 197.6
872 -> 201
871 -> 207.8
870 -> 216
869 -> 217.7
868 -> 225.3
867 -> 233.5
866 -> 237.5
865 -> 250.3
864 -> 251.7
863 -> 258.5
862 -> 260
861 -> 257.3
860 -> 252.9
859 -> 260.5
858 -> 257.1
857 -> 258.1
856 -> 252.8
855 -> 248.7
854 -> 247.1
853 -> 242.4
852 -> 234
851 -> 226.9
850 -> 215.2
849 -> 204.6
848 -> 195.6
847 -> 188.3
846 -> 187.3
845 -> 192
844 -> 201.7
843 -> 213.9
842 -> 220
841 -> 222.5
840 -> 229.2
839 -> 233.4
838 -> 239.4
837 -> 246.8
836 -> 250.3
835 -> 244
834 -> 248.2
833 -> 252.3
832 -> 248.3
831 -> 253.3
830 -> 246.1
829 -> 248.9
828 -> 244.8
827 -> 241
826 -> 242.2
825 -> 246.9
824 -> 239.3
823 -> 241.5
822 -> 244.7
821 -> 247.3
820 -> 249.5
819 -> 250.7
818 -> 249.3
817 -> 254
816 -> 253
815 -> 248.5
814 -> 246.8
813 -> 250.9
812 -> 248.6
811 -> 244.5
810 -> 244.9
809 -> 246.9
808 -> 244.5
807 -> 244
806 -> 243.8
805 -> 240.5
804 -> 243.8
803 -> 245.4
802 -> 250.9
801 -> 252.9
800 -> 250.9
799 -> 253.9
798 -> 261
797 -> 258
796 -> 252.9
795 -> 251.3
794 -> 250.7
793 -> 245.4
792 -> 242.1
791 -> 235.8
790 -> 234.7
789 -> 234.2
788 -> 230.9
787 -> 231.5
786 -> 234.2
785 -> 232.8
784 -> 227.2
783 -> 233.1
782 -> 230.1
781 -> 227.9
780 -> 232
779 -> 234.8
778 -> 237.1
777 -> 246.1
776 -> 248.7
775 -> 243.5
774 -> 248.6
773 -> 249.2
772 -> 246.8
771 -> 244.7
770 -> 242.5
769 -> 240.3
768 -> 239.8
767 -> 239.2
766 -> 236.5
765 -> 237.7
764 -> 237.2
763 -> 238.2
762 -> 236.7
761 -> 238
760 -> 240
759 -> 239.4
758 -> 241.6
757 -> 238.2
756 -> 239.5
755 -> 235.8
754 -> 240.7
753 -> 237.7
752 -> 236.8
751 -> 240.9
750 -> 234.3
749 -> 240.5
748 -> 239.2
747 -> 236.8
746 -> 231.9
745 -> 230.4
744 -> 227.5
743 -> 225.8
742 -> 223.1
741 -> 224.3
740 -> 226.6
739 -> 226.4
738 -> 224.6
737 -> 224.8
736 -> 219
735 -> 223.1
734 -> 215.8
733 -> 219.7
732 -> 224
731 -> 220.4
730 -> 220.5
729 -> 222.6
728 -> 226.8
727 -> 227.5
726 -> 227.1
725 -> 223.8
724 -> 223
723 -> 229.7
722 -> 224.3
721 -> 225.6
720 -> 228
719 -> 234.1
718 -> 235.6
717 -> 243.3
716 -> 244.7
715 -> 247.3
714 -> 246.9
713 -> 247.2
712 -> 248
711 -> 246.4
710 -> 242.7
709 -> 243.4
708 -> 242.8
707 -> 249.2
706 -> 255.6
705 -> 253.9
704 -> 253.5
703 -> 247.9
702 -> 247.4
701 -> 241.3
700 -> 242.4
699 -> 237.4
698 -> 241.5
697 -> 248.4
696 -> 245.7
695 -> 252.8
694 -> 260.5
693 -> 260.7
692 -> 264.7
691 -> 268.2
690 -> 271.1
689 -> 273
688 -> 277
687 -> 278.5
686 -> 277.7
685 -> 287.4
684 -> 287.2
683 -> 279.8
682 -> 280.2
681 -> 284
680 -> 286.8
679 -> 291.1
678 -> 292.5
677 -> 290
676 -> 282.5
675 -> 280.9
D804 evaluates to 1.0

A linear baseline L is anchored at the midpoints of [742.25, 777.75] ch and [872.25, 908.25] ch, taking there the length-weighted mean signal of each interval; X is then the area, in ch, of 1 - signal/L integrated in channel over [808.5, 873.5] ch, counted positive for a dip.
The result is 6.1 ch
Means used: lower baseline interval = 239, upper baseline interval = 276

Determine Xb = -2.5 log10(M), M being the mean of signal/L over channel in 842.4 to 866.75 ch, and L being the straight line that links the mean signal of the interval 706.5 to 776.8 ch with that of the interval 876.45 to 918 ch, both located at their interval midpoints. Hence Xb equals 0.19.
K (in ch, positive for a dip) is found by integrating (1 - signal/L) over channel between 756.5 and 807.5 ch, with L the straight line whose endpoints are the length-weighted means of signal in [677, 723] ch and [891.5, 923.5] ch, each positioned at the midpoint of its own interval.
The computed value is 6.4 ch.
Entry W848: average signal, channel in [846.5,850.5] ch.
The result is 201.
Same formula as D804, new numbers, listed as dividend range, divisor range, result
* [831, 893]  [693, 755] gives 1.00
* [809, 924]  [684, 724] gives 1.03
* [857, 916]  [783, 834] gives 1.11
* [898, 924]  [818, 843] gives 1.29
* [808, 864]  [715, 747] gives 1.06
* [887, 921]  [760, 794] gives 1.28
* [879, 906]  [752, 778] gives 1.19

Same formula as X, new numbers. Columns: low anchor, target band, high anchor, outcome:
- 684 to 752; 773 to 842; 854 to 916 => 3.71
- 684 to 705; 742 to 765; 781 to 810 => 1.22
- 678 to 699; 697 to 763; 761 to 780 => 5.29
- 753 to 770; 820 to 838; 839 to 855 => -2.04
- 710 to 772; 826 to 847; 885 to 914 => 3.47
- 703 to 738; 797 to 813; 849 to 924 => 0.23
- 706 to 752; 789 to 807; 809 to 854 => -0.97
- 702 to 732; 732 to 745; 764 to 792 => 0.75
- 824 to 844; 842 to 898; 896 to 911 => 9.15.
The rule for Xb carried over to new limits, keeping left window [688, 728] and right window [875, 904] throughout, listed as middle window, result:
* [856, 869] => 0.08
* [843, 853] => 0.27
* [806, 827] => 0.06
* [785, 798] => 0.07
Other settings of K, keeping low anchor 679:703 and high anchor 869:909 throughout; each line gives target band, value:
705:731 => 2.9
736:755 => 2.5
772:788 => 1.8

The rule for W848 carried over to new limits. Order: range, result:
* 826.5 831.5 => 247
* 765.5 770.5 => 240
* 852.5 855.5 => 246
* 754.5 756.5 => 238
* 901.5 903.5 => 340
